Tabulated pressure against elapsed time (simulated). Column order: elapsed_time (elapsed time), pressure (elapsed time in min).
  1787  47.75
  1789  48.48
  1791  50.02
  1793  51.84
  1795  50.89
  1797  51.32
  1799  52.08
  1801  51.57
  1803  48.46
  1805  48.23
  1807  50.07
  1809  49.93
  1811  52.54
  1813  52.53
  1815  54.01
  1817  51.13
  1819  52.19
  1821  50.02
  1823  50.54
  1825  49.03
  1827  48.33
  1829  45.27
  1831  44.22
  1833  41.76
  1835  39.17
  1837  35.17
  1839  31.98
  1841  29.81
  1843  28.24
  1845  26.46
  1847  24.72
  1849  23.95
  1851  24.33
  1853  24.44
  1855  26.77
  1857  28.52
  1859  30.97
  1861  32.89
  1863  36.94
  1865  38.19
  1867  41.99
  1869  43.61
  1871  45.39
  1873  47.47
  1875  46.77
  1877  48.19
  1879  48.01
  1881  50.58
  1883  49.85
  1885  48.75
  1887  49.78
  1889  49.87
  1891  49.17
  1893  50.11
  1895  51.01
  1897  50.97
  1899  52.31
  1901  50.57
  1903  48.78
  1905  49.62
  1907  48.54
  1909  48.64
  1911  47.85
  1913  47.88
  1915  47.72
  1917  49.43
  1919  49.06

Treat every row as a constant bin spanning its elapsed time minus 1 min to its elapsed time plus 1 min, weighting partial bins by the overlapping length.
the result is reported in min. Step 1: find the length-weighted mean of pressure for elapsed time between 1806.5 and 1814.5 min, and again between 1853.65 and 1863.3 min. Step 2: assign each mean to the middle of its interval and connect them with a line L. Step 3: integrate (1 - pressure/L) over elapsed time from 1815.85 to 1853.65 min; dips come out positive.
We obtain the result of 3.2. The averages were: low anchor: 51.5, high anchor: 30.6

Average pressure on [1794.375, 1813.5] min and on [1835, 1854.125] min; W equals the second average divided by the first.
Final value 0.56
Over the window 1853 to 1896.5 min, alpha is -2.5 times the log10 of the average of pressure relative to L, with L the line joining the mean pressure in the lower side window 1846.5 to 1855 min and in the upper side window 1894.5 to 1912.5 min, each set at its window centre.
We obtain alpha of -0.19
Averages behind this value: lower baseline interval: 24.6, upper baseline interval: 49.7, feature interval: 43.2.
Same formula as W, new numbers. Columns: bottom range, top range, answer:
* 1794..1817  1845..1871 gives 0.62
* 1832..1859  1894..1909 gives 1.69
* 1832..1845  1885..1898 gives 1.48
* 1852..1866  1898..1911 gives 1.59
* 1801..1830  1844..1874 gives 0.66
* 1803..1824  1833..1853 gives 0.58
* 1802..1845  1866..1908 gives 1.08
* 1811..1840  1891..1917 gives 1.07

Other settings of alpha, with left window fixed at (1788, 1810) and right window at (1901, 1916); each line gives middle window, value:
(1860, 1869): 0.28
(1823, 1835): 0.10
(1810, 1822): -0.04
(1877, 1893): -0.01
